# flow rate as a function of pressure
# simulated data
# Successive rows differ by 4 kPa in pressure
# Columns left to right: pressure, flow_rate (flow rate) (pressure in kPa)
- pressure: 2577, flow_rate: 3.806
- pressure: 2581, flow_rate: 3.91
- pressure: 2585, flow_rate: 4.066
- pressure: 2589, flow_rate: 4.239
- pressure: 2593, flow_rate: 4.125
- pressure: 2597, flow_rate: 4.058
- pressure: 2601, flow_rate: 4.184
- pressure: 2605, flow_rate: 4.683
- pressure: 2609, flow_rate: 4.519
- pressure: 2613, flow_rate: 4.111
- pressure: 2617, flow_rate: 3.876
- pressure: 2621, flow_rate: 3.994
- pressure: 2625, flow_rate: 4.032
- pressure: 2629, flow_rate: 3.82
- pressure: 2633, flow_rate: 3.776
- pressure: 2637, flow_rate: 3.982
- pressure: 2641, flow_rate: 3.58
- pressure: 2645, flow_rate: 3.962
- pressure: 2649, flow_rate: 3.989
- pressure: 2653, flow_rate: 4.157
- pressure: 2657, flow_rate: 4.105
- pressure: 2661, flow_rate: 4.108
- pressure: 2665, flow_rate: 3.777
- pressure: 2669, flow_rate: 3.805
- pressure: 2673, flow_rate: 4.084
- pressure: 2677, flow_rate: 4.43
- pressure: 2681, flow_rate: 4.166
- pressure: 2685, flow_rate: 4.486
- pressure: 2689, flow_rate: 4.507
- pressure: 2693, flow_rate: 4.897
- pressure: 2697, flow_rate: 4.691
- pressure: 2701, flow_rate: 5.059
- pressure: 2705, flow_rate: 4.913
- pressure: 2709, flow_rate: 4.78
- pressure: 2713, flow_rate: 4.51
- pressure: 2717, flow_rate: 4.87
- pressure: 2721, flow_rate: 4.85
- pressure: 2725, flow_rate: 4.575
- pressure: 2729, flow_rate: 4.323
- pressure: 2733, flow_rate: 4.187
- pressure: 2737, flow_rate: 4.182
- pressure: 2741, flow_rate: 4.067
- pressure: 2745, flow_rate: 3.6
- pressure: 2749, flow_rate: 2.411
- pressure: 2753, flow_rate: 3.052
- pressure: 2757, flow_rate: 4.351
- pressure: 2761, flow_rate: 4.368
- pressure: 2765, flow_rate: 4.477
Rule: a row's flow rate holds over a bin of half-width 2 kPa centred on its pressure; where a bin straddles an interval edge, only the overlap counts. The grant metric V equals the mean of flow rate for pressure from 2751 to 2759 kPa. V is 3.7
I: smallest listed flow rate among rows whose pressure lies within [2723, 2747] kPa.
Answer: 3.6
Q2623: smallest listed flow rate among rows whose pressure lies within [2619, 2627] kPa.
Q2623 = 3.994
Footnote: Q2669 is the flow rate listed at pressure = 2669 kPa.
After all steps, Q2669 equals 3.805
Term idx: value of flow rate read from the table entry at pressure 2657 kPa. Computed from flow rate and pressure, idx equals 4.105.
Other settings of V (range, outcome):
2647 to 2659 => 4.08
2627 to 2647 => 3.82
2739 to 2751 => 3.36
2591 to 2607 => 4.26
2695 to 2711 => 4.86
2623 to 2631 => 3.93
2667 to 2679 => 4.11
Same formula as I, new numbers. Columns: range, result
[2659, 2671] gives 3.777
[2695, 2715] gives 4.51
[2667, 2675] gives 3.805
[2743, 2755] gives 2.411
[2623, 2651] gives 3.58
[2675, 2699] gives 4.166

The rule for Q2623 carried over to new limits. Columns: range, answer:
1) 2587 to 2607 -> 4.058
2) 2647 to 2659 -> 3.989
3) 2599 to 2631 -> 3.82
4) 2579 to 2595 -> 3.91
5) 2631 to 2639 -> 3.776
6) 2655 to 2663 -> 4.105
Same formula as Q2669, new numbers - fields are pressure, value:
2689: 4.507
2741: 4.067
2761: 4.368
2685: 4.486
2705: 4.913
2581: 3.91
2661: 4.108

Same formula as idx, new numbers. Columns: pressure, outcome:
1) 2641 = 3.58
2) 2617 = 3.876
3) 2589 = 4.239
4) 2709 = 4.78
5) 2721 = 4.85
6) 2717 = 4.87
